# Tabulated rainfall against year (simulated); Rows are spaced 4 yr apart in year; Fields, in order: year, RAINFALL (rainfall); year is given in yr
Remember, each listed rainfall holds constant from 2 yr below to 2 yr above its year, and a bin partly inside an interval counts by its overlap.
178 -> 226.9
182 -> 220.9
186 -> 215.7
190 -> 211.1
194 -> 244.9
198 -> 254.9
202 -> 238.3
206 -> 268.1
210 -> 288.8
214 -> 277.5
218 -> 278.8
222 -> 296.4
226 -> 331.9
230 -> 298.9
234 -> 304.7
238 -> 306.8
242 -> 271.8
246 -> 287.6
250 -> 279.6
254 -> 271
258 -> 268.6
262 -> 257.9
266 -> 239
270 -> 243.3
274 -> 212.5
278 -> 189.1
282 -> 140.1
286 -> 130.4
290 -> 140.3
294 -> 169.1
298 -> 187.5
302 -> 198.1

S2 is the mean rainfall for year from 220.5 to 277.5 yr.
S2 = 274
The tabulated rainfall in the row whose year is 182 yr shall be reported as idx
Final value 220.9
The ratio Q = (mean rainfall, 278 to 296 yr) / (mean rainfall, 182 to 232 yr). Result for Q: 0.6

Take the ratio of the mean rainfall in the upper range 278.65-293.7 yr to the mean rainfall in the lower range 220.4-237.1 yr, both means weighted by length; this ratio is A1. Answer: 0.5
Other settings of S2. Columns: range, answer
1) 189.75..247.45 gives 279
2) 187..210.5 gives 247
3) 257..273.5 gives 248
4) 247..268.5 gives 264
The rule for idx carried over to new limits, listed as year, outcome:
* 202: 238.3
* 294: 169.1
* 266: 239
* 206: 268.1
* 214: 277.5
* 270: 243.3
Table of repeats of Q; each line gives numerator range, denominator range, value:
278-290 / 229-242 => 0.49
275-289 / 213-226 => 0.54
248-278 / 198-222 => 0.92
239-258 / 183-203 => 1.20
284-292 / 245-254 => 0.48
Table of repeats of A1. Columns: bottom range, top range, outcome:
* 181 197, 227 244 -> 1.32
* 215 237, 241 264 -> 0.91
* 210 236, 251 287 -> 0.74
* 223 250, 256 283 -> 0.75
